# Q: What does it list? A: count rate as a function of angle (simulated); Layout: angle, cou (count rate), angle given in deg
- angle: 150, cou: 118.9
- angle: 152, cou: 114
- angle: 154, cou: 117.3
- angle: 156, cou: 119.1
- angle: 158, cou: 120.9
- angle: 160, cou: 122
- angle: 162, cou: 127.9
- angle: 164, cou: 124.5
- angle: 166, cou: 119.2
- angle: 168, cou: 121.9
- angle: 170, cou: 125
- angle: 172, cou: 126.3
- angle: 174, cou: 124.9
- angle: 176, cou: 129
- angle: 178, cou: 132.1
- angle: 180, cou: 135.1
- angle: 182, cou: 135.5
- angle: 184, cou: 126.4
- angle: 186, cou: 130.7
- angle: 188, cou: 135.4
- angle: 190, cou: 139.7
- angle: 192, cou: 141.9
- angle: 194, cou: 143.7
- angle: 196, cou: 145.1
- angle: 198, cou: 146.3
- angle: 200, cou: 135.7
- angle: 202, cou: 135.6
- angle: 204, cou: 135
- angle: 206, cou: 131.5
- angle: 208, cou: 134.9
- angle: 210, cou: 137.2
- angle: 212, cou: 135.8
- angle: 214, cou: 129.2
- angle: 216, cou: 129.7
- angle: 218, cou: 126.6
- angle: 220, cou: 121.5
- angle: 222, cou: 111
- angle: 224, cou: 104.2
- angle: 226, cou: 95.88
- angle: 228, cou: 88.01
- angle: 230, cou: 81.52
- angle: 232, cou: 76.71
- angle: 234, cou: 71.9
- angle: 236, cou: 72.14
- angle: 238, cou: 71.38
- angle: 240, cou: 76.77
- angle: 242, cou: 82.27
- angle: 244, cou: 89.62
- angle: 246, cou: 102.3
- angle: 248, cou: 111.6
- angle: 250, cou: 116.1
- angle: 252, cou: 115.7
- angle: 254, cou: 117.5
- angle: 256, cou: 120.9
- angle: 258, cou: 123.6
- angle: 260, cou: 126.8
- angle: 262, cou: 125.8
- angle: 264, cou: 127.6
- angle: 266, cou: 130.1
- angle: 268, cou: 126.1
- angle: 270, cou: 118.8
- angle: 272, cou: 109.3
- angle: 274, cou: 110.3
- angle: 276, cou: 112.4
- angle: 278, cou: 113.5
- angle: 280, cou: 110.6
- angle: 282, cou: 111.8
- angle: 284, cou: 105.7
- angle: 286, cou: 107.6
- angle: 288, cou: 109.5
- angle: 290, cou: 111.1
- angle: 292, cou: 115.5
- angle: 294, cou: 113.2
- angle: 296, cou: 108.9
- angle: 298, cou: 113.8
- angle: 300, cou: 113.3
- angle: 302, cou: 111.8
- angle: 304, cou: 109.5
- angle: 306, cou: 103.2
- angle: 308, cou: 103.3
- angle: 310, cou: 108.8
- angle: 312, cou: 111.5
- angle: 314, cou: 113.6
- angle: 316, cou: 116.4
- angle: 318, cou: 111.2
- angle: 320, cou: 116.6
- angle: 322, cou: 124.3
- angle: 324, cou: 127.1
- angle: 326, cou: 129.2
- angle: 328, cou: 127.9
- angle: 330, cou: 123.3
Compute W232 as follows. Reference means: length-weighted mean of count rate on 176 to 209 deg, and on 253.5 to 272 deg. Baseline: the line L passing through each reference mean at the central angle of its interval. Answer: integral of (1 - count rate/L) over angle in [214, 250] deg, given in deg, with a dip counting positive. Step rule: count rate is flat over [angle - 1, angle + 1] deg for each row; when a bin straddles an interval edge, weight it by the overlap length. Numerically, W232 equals 9.15 deg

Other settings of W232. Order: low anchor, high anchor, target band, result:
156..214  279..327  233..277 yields 4.8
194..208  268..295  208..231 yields 3.0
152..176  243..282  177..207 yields -4.0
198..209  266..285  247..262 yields 0.1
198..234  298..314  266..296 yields -0.3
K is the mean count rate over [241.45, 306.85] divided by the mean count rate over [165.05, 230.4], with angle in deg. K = 0.89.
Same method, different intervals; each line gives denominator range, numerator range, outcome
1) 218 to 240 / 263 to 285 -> 1.28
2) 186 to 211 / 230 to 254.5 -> 0.66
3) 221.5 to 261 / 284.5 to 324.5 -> 1.15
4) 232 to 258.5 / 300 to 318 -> 1.14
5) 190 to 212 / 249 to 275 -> 0.87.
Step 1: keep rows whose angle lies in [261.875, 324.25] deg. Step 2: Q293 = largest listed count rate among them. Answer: 130.1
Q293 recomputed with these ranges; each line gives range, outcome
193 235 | 146.3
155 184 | 135.5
